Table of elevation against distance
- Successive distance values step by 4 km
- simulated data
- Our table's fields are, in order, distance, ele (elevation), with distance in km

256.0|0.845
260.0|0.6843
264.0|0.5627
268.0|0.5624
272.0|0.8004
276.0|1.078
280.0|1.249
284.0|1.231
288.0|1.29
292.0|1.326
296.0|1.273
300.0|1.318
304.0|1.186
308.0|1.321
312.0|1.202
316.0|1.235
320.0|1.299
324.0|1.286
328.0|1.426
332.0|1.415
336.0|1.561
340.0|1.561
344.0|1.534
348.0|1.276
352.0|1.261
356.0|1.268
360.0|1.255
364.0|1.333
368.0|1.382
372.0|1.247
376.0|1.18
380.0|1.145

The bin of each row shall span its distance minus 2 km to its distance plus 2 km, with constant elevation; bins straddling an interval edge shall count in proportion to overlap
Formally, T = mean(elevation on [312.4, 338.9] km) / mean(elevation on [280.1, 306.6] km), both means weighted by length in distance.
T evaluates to 1.08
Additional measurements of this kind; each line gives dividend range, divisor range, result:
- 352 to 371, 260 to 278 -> 1.75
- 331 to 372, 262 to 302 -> 1.29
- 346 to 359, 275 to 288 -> 1.05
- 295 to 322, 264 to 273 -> 1.97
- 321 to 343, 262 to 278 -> 1.93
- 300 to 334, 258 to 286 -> 1.47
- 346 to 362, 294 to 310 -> 0.99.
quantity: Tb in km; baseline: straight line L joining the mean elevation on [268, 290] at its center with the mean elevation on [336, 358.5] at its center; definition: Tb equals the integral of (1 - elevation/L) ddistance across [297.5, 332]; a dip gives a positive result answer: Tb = -1.35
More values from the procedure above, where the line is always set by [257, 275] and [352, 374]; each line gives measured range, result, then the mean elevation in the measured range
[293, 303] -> -4.5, 1.29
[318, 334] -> -4.4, 1.36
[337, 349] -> -3.2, 1.48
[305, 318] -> -3.7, 1.25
